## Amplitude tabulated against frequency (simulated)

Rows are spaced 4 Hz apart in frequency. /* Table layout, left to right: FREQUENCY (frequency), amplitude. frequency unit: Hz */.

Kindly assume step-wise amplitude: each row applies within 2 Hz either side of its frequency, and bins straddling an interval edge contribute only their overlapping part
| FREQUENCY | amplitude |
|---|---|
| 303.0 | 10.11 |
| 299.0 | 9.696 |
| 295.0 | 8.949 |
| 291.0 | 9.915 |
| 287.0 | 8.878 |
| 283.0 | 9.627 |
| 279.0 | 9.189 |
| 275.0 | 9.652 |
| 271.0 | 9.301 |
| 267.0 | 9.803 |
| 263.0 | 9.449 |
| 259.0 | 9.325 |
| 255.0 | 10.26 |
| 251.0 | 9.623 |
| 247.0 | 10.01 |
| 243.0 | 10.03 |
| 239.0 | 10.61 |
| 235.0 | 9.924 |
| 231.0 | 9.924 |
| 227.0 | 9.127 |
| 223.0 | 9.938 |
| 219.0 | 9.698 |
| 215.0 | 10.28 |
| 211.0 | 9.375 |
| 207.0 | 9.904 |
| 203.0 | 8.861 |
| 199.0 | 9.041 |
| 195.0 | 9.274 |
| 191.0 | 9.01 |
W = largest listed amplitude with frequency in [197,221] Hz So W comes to 10.28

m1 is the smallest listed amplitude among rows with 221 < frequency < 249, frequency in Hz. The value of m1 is 9.127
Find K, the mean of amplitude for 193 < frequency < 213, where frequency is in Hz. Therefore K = 9.29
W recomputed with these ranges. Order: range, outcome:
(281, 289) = 9.627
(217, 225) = 9.938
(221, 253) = 10.61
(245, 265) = 10.26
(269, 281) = 9.652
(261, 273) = 9.803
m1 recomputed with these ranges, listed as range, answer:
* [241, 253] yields 9.623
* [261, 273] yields 9.301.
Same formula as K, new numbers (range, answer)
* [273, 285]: 9.49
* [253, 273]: 9.63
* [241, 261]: 9.85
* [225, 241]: 9.9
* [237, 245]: 10.3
